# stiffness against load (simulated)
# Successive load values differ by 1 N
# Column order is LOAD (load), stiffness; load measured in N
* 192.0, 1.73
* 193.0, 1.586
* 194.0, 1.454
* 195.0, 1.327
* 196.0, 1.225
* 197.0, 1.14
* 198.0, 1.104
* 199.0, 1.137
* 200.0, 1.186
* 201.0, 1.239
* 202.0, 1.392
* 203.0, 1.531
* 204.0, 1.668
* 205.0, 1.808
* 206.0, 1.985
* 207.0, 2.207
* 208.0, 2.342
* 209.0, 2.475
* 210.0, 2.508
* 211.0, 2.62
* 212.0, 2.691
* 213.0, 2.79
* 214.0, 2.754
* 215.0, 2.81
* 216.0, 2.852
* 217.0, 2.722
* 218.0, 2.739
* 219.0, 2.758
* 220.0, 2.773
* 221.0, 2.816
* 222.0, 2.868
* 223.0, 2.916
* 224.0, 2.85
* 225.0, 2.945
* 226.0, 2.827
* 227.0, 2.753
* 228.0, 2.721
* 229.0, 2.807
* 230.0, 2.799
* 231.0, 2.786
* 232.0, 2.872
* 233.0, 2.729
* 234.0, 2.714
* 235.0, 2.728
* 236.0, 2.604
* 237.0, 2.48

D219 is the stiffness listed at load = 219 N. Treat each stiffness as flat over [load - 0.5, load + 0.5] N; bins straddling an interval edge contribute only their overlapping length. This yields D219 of 2.758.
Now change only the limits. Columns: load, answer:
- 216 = 2.852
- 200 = 1.186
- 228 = 2.721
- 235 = 2.728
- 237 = 2.48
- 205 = 1.808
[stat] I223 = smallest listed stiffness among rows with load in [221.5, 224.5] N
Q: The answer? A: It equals 2.85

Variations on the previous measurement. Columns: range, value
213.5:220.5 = 2.722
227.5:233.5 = 2.721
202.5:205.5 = 1.531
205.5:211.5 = 1.985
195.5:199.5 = 1.104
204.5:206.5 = 1.808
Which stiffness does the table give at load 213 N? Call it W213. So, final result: 2.79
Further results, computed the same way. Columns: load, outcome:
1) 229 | 2.807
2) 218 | 2.739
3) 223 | 2.916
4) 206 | 1.985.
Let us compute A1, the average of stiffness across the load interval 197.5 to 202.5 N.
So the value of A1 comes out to 1.21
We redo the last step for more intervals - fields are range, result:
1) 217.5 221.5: 2.77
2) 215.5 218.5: 2.77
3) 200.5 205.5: 1.53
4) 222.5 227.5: 2.86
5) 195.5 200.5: 1.16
